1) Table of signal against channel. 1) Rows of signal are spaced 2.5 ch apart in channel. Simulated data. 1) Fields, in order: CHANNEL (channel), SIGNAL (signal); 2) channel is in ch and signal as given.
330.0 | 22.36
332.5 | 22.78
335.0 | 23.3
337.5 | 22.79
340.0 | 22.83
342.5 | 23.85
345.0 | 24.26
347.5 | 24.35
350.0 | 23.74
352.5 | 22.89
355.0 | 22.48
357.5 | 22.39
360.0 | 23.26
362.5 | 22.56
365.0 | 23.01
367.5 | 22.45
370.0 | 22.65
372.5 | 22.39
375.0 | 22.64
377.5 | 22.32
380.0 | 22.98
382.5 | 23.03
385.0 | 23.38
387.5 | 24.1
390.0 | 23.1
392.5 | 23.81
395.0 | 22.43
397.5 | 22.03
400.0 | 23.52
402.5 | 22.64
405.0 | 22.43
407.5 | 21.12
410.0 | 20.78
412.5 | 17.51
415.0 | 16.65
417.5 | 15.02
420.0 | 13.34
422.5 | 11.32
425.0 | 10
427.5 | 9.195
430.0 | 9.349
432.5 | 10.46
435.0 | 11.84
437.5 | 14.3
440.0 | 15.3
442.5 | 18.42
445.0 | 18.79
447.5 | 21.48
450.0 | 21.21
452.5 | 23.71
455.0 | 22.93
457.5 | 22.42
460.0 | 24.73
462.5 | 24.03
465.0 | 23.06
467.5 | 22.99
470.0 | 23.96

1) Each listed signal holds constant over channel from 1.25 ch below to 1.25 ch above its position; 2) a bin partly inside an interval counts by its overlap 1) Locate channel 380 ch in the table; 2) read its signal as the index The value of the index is 22.98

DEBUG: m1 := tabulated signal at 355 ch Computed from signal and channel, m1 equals 22.48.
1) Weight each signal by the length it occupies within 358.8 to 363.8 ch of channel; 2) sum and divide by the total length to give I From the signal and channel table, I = 22.9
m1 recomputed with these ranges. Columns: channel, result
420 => 13.34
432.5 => 10.46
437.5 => 14.3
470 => 23.96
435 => 11.84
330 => 22.36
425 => 10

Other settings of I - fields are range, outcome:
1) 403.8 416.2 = 19.7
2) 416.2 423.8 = 13.2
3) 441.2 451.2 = 19.9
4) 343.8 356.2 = 23.5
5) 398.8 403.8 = 23.1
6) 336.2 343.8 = 23.2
